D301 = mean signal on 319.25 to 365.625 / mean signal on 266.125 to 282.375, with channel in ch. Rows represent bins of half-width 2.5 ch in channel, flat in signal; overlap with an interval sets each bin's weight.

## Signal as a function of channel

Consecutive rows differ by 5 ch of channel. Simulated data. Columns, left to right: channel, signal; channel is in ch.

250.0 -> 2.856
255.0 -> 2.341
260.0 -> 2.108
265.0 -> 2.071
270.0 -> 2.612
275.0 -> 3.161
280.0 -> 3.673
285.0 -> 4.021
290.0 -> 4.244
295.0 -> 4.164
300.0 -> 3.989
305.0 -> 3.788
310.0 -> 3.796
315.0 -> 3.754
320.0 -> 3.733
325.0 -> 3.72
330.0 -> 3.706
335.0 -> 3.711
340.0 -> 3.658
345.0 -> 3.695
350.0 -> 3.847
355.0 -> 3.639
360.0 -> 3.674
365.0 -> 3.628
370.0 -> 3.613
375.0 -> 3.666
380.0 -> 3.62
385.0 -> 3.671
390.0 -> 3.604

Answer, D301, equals 1.21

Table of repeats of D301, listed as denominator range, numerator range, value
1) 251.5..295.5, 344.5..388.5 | 1.18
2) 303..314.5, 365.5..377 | 0.96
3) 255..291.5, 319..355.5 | 1.22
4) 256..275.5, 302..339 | 1.55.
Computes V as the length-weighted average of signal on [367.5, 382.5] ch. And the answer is 3.63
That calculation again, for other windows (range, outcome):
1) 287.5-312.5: 4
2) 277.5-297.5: 4.03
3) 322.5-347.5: 3.7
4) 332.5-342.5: 3.68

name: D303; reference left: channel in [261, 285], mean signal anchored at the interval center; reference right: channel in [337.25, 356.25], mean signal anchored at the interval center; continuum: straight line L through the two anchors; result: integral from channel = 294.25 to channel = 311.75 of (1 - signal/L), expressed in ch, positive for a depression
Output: -3.5 ch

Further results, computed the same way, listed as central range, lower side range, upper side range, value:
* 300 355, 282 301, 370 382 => 2.2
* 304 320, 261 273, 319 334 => -1.9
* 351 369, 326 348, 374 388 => 0.1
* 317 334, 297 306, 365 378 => 0.5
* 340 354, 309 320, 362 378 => -0.2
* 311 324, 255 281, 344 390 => -2.5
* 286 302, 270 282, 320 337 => -3.4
